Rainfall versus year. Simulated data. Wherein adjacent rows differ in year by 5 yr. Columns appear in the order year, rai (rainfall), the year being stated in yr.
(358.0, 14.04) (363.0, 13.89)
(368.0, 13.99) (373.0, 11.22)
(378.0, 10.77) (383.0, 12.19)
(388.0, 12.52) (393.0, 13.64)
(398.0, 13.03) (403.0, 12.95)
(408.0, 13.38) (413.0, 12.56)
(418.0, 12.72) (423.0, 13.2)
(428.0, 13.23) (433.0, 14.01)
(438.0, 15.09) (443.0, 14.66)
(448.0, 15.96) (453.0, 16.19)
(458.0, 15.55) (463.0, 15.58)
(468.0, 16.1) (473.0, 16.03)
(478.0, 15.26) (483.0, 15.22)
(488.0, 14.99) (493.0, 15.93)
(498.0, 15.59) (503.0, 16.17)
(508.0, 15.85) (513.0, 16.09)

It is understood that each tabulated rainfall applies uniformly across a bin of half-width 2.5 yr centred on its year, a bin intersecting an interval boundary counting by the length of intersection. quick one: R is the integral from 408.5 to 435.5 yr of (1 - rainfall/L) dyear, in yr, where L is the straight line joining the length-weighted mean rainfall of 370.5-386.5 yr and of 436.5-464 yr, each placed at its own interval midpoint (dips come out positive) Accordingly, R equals 1.5 yr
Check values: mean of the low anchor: 11.5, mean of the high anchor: 15.5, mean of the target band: 13.2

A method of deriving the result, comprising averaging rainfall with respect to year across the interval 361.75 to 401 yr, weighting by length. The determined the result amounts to 12.6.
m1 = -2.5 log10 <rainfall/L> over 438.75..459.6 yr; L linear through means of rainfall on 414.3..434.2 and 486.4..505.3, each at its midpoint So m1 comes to -0.11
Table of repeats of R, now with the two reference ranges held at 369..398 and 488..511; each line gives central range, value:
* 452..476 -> -1.9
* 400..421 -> 0.3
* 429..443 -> -0.6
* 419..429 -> 0.3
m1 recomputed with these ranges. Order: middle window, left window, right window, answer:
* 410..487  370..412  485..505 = -0.04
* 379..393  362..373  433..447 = 0.11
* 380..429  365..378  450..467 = 0.06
